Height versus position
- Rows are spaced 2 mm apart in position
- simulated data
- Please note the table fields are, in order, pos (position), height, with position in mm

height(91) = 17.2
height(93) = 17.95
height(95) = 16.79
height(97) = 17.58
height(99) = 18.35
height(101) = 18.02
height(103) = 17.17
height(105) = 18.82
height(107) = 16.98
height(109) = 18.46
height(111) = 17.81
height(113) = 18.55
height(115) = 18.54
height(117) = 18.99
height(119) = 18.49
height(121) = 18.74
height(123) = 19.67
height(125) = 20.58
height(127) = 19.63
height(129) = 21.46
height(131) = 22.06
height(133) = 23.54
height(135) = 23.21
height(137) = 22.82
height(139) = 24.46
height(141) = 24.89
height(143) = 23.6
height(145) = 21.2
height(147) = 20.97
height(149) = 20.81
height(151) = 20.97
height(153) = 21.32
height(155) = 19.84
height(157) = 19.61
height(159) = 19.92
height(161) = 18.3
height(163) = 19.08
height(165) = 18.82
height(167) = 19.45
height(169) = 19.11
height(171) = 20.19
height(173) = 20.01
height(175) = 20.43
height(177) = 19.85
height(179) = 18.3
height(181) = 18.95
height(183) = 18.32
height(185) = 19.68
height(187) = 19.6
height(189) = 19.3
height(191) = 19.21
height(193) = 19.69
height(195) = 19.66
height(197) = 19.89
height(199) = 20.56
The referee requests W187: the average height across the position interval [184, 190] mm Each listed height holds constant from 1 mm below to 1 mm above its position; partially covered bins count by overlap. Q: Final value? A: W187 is 19.5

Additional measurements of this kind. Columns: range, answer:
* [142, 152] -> 21.5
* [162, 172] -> 19.3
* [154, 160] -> 19.8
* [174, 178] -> 20.1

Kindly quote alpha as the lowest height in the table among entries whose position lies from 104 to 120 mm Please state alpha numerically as 16.98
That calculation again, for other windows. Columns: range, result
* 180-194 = 18.32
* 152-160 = 19.61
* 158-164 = 18.3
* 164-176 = 18.82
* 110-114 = 17.81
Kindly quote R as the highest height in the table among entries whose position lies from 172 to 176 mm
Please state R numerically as 20.43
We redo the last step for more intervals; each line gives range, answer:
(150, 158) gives 21.32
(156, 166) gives 19.92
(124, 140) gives 24.46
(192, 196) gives 19.69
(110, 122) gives 18.99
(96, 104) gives 18.35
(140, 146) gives 24.89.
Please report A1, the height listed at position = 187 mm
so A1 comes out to 19.6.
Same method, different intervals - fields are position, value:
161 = 18.3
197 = 19.89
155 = 19.84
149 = 20.81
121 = 18.74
